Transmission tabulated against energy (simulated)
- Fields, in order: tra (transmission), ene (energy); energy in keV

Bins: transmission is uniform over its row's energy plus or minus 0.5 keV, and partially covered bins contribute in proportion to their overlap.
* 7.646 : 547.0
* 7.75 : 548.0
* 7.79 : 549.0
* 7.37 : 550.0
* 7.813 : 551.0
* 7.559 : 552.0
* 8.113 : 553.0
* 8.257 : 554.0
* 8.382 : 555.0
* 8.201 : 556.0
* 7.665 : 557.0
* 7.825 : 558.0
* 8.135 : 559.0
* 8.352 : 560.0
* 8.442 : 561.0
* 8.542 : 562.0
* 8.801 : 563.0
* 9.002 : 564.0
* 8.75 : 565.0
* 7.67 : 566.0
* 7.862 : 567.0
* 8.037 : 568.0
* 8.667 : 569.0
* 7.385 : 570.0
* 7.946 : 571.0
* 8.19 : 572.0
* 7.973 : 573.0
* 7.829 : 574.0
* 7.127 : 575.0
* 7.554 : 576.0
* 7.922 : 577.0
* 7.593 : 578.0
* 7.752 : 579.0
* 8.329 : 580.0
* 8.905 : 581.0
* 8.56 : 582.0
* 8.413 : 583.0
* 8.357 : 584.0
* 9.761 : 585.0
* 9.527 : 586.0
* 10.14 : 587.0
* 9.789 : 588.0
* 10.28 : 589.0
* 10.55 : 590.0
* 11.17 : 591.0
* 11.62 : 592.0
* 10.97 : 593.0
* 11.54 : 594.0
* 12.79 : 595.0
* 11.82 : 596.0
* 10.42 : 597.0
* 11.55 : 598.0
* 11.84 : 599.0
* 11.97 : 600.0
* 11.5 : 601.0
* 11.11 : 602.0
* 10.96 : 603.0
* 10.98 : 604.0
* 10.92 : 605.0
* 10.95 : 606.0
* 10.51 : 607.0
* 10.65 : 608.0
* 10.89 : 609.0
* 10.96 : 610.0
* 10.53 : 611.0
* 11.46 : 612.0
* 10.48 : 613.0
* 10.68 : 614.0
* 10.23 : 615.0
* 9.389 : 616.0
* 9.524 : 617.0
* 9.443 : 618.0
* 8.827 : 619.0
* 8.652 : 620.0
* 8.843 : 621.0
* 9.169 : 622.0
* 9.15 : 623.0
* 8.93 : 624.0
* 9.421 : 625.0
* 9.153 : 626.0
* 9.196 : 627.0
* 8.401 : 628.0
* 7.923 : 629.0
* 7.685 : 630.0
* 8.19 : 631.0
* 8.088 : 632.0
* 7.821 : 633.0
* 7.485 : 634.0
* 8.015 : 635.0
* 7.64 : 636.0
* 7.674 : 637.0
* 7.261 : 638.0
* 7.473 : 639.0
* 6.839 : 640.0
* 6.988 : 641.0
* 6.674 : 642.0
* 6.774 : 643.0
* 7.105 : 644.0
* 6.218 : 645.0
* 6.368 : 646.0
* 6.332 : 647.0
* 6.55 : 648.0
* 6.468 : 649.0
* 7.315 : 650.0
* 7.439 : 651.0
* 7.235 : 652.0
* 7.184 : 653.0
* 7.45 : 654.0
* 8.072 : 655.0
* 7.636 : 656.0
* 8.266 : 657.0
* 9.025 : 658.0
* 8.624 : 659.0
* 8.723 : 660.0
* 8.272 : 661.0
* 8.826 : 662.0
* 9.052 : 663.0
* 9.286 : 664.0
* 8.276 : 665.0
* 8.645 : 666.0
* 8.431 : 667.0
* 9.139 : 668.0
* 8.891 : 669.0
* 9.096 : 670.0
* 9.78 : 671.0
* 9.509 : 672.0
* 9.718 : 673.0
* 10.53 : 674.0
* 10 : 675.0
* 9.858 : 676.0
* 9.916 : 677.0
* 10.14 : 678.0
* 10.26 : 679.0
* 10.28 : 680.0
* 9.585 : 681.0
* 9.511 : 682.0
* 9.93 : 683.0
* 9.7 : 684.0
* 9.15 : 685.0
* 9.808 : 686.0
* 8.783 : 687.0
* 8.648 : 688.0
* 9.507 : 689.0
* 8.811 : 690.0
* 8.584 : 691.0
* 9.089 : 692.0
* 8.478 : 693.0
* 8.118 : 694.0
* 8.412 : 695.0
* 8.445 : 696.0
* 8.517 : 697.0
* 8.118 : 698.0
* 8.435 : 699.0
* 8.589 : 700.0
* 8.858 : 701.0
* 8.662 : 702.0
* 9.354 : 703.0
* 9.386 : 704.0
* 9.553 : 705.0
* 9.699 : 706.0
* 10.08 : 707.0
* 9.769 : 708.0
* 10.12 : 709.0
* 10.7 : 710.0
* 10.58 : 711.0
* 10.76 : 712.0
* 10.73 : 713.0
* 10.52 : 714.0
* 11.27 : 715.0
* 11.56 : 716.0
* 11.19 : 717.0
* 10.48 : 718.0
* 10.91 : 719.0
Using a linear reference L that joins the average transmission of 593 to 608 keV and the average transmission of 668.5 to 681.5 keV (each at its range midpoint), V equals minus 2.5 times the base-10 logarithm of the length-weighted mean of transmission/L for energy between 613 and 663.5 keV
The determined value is 0.29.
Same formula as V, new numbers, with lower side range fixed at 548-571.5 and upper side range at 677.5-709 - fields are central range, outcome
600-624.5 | -0.20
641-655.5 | 0.26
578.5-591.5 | -0.13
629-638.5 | 0.12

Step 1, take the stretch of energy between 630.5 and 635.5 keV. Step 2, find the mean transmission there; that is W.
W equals 7.92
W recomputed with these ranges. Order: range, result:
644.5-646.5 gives 6.29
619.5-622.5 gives 8.89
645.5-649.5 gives 6.43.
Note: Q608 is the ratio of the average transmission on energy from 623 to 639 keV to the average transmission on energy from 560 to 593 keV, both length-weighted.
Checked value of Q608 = 0.9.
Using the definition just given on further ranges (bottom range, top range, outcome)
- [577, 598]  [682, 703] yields 0.89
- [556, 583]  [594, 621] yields 1.32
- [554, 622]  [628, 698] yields 0.88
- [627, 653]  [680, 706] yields 1.23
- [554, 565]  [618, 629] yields 1.07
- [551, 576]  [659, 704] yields 1.13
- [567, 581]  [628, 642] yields 0.96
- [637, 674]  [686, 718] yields 1.19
